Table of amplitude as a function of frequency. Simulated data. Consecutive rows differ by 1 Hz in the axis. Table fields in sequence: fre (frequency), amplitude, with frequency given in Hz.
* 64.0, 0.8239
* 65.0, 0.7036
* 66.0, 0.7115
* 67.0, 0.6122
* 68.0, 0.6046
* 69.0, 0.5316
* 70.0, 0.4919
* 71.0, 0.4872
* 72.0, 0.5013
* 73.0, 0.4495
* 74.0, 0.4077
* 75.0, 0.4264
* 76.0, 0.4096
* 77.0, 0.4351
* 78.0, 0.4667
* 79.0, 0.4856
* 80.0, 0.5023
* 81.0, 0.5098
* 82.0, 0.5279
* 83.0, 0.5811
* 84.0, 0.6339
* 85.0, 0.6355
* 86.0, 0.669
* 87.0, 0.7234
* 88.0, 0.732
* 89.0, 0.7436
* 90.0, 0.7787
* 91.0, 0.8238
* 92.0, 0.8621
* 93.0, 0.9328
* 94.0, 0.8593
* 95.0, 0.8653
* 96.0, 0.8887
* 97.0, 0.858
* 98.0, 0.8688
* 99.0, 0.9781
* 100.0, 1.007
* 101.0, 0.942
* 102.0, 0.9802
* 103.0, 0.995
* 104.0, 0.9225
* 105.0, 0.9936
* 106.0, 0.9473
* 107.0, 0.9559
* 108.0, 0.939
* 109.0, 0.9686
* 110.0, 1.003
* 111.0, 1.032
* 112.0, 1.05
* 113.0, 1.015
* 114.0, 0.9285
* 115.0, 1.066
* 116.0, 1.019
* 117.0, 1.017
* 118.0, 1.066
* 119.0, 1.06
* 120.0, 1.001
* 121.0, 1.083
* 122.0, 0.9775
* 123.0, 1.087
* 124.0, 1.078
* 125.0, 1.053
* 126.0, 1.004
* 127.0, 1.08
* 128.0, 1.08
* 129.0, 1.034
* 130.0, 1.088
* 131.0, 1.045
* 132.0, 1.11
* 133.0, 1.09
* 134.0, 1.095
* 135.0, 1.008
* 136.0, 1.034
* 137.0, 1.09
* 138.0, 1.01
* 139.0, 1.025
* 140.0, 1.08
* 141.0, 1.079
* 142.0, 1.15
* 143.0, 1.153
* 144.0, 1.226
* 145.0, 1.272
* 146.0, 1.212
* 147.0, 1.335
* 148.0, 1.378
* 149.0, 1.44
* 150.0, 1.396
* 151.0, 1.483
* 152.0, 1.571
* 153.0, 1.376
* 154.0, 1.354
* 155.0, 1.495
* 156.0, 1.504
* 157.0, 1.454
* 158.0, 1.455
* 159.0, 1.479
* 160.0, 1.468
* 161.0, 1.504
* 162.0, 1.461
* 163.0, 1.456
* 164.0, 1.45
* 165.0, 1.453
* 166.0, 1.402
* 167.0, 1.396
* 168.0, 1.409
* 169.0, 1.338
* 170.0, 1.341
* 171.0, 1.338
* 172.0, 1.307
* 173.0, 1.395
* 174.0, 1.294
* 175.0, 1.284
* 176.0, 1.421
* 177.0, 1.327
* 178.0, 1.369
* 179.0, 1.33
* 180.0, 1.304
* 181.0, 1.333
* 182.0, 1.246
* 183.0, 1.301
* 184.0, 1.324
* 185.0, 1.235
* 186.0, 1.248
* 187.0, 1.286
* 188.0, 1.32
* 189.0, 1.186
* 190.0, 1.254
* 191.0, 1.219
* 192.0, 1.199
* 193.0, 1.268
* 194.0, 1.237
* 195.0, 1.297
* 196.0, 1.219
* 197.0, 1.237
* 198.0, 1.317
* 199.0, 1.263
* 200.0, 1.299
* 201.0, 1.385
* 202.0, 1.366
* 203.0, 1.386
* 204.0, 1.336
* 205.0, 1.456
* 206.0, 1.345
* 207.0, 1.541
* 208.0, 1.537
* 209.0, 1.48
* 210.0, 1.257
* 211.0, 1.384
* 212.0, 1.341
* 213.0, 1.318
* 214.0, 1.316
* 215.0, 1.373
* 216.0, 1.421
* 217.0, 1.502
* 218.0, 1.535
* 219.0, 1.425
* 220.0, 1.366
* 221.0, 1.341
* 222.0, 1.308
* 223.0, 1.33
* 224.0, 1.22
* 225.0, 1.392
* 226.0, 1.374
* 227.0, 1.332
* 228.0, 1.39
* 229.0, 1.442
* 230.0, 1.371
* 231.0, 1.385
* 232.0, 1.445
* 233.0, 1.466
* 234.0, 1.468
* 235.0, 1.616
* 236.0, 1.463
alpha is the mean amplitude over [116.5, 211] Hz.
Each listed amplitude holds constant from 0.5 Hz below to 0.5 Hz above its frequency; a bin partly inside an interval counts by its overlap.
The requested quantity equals 1.27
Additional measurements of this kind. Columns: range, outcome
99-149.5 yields 1.07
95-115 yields 0.962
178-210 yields 1.31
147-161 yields 1.45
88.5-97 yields 0.845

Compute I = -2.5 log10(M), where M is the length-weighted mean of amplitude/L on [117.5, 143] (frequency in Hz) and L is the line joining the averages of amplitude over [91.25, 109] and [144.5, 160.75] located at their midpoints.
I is 0.14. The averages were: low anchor 0.929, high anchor 1.42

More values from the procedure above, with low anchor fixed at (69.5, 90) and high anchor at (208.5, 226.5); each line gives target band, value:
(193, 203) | -0.03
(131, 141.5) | -0.20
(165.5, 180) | -0.22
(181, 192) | -0.07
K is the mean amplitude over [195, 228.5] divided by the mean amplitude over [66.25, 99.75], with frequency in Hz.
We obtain 2.11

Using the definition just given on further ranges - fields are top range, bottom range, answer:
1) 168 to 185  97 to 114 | 1.37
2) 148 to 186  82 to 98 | 1.81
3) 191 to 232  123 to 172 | 1.07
